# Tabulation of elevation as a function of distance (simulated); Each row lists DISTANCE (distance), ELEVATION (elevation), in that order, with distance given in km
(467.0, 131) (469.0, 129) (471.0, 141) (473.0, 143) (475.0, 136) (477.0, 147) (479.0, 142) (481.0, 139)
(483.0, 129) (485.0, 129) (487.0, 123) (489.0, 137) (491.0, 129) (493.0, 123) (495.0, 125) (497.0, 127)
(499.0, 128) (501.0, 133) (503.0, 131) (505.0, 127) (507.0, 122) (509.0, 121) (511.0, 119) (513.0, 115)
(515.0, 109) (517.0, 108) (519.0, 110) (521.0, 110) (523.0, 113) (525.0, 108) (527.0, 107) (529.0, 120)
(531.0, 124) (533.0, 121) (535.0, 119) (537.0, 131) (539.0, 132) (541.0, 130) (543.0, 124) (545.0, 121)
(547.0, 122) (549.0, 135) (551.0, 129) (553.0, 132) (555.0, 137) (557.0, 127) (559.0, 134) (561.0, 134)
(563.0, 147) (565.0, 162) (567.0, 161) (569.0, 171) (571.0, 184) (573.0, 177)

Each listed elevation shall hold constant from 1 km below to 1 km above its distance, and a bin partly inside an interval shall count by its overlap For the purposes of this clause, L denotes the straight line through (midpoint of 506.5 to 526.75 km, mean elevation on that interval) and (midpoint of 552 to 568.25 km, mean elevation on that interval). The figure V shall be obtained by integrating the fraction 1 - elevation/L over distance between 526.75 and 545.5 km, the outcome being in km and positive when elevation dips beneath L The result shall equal 0.38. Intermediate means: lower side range 113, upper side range 142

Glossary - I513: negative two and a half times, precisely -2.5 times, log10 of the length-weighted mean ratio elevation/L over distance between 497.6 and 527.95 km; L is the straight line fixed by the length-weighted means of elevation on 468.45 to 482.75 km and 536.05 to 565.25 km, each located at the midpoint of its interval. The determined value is 0.16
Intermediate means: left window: 139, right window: 132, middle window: 118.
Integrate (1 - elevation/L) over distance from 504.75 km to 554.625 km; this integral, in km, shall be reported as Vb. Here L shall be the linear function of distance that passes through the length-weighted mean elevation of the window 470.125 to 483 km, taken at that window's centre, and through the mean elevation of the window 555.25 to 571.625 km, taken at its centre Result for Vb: 9.0 km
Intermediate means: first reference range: 140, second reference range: 151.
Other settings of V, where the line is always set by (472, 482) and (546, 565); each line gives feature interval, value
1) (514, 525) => 2.2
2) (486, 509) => 2.0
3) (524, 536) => 1.8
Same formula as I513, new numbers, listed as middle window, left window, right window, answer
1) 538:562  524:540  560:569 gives 0.07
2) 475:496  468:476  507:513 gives -0.01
